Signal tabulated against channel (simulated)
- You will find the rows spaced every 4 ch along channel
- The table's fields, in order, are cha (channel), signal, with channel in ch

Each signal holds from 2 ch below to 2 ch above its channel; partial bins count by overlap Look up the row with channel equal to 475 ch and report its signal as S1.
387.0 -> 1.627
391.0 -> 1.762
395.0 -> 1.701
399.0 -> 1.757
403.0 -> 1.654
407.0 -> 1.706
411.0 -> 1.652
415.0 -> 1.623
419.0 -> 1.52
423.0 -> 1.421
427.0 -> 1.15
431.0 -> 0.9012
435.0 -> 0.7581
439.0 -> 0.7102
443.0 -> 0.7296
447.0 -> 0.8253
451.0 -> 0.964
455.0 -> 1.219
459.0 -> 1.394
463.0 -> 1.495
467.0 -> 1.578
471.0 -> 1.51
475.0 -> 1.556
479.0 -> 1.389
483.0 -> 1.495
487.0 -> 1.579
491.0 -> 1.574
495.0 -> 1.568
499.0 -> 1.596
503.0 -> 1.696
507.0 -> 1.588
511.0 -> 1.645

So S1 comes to 1.556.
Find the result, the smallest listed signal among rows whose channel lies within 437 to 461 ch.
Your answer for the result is 0.7102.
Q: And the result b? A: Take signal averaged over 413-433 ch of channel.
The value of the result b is 1.32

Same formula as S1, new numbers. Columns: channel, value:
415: 1.623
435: 0.7581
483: 1.495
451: 0.964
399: 1.757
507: 1.588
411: 1.652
